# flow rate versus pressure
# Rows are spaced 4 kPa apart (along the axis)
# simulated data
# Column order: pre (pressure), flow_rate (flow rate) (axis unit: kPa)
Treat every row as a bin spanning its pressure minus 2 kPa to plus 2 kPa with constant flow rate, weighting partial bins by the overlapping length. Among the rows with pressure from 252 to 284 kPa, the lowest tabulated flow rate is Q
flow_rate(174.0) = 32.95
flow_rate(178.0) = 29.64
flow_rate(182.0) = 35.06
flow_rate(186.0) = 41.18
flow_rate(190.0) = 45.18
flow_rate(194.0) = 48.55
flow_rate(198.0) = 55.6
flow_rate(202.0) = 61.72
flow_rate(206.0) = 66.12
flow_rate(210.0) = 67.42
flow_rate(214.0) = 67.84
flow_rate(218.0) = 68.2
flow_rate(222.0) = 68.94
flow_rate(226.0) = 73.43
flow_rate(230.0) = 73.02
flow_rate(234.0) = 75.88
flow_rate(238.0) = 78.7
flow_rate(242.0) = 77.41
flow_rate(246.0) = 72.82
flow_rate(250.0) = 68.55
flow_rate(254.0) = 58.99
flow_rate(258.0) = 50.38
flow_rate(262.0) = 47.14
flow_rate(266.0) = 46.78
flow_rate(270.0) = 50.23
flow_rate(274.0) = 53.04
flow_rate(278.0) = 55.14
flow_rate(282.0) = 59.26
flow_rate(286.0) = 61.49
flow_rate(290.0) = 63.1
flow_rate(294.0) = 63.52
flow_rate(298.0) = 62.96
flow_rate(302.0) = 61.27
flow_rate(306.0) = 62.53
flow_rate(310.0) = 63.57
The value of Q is 46.78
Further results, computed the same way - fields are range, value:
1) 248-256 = 58.99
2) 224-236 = 73.02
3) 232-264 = 47.14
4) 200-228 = 61.72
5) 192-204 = 48.55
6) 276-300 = 55.14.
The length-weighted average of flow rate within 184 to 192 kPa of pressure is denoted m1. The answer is 43.2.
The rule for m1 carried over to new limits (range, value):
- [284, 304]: 62.5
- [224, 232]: 73.2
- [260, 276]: 49.3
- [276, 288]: 58.6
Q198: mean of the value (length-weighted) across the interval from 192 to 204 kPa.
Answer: 55.3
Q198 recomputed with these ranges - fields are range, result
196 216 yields 63.7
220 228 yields 71.2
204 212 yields 66.8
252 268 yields 50.8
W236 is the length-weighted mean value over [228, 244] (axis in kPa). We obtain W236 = 76.3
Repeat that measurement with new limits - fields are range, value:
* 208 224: 68.1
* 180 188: 38.1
